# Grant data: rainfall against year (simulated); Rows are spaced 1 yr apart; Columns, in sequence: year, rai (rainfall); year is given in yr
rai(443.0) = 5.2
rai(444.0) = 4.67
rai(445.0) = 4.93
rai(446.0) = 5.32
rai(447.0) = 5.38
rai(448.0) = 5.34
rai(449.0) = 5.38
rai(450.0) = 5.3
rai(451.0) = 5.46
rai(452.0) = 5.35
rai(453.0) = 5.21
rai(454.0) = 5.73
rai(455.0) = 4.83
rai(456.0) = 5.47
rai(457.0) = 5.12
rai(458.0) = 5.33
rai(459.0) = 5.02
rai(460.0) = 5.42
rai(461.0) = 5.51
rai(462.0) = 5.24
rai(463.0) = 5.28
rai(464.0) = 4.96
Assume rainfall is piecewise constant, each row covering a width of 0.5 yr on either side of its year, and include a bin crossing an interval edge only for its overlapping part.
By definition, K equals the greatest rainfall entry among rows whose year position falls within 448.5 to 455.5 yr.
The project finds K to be 5.73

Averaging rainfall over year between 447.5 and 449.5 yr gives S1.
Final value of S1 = 5.36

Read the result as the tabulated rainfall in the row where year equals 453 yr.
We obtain 5.21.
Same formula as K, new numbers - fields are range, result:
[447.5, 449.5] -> 5.38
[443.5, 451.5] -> 5.46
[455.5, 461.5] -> 5.51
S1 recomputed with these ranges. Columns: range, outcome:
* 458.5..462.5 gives 5.3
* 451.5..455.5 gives 5.28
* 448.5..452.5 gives 5.37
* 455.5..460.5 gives 5.27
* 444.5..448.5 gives 5.24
